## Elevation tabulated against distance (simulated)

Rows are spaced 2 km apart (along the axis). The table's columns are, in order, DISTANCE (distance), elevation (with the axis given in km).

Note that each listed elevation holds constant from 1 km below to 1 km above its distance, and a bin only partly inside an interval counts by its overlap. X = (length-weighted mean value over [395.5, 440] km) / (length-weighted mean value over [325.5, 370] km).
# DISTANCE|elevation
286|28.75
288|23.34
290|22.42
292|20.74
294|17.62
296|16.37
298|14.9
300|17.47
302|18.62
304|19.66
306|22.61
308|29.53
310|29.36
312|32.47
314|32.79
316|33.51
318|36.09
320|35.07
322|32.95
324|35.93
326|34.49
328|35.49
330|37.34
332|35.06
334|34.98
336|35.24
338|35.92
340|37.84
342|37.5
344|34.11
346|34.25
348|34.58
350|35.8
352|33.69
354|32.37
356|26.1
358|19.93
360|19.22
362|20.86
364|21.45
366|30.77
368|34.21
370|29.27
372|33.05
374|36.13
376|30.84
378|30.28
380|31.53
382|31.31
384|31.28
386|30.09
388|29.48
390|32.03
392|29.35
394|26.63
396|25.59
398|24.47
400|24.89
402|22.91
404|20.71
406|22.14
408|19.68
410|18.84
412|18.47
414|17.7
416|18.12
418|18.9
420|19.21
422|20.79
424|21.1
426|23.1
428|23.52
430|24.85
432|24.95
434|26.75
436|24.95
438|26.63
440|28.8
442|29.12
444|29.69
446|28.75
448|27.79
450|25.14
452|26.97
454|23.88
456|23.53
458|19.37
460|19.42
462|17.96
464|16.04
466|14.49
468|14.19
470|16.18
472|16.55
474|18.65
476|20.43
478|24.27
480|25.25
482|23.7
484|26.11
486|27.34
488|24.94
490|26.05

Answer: 0.7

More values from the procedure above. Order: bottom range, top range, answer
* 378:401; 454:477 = 0.63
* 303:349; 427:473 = 0.69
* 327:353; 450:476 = 0.54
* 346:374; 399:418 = 0.70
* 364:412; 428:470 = 0.85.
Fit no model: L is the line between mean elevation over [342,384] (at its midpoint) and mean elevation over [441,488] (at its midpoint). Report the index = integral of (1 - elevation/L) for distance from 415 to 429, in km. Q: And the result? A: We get 2.7 km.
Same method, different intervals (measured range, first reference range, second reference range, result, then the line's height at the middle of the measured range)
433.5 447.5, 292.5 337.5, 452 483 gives -4.2 km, 21.4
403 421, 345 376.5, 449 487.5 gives 4.4 km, 25.5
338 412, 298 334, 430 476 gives -4.4 km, 27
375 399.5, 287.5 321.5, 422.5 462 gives -4.3 km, 25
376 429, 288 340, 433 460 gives 5.0 km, 26.9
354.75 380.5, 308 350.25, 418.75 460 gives 2.6 km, 31.2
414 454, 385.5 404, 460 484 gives -3.0 km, 23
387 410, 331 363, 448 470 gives 1.3 km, 26.5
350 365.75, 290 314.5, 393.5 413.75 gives -2.5 km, 22.3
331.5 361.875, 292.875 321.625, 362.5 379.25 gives -3.8 km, 28.6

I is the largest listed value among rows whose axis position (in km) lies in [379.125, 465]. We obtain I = 32.03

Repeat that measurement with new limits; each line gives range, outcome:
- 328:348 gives 37.84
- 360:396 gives 36.13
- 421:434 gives 26.75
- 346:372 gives 35.8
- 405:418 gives 22.14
